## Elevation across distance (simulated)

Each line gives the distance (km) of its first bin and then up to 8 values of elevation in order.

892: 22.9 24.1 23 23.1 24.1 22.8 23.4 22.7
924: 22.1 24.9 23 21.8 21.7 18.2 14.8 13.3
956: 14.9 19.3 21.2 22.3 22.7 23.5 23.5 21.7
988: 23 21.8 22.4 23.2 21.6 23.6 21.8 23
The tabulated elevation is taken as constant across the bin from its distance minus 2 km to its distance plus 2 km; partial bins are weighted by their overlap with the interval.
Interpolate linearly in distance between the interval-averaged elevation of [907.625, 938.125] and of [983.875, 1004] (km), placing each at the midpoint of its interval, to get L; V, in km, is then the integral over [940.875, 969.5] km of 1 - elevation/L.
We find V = 6.2 km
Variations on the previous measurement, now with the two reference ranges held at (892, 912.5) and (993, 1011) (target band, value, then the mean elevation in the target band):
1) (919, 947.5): 1.9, 21.7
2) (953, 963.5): 2.6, 17.3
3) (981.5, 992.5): 0.2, 22.3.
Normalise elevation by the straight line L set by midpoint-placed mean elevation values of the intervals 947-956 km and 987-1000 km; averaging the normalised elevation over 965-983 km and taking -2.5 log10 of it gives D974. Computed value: -0.22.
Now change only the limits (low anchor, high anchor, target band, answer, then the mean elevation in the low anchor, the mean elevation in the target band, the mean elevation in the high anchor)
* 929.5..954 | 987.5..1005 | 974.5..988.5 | -0.07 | 18.9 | 22.9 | 22.4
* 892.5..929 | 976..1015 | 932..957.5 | 0.27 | 23.3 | 17.9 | 22.6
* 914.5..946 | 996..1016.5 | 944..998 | 0.11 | 22.2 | 20.3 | 22.6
